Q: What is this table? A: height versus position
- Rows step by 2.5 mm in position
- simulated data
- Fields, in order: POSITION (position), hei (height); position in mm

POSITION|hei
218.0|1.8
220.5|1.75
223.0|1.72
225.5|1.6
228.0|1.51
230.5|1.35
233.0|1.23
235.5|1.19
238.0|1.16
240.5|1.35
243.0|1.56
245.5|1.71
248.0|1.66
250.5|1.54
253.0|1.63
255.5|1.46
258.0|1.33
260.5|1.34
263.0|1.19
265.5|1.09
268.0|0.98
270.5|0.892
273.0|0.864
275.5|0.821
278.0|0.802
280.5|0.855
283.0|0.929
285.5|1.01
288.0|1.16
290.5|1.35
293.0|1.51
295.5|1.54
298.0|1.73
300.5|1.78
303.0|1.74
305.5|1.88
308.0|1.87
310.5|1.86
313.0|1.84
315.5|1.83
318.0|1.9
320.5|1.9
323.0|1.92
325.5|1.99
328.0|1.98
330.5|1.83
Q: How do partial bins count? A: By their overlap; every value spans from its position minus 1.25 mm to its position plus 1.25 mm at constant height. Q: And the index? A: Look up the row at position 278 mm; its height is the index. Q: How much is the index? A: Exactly 0.802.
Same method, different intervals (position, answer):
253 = 1.63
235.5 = 1.19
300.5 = 1.78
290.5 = 1.35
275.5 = 0.821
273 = 0.864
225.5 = 1.6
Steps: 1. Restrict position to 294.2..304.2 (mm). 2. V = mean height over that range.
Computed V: 1.7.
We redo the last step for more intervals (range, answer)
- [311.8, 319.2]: 1.86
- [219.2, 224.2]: 1.74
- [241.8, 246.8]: 1.64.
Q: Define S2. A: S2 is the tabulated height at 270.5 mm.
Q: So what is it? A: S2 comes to 0.892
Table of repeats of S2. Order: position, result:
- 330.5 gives 1.83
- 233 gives 1.23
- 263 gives 1.19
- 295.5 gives 1.54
